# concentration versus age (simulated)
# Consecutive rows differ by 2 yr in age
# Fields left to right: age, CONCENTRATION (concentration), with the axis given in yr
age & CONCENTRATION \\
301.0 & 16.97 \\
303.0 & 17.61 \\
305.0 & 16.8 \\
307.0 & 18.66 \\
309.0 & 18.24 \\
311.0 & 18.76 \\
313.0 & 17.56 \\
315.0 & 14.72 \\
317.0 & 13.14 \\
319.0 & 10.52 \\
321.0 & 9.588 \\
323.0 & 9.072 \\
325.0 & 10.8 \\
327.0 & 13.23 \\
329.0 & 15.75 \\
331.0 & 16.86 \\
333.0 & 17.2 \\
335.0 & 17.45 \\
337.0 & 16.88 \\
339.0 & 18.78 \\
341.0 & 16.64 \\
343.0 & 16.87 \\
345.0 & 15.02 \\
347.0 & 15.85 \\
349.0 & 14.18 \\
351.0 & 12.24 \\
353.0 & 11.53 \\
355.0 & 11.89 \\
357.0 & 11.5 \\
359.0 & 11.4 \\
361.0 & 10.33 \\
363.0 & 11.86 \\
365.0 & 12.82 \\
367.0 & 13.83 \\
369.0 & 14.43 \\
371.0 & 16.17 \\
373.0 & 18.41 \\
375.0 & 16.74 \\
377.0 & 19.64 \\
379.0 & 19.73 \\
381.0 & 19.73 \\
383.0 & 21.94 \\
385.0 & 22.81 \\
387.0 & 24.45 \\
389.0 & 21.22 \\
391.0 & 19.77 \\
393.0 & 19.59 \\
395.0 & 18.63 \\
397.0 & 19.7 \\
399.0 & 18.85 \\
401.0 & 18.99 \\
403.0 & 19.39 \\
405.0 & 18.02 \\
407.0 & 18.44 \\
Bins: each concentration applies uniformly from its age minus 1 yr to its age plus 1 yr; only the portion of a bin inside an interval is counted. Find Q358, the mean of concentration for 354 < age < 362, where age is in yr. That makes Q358 11.3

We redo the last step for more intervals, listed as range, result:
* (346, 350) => 15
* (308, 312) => 18.5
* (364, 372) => 14.3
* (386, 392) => 21.8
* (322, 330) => 12.2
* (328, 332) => 16.3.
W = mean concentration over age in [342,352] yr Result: 14.8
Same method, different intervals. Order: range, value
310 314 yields 18.2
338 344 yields 17.4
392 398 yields 19.3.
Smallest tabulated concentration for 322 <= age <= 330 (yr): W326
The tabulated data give 9.072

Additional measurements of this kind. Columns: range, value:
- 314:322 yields 9.588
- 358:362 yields 10.33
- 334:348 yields 15.02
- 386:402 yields 18.63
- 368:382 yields 14.43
